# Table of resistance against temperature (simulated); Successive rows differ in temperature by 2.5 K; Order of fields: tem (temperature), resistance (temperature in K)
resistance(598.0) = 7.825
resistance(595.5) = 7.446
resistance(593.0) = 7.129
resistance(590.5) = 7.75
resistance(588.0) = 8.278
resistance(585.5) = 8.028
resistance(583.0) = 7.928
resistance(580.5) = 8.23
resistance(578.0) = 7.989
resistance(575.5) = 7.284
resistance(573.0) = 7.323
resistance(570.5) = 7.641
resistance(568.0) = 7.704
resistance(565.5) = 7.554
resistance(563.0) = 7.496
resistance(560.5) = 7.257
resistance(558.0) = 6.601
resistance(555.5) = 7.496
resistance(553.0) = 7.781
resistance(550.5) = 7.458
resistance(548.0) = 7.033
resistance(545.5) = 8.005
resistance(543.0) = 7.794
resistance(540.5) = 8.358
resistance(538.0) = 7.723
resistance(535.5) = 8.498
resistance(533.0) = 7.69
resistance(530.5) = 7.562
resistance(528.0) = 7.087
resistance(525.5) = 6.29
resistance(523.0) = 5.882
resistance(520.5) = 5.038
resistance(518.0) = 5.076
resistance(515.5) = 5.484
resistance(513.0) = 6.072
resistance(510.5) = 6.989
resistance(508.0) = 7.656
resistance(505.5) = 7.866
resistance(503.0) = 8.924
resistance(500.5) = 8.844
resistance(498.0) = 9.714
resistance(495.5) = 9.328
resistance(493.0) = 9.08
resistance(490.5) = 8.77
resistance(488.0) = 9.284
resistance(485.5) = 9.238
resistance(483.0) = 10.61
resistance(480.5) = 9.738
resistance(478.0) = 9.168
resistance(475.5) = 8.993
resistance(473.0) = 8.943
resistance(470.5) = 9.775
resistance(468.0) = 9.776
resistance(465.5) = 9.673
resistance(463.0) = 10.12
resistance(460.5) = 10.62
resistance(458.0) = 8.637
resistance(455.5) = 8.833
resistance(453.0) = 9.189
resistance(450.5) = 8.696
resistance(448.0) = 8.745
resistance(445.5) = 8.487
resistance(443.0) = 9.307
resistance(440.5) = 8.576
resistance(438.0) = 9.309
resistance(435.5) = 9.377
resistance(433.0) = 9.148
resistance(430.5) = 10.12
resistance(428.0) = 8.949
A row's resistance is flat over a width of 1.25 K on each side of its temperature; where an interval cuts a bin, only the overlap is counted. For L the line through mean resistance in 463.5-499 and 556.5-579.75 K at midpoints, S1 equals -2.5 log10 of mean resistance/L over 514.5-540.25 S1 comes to 0.24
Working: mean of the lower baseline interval 9.45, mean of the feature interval 6.71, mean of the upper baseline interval 7.45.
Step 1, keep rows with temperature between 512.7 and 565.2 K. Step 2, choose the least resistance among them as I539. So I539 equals 5.038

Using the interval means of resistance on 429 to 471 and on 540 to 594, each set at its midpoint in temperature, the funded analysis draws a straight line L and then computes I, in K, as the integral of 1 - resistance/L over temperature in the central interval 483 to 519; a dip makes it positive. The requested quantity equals 1.95 K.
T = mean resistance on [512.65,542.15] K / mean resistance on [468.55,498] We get 0.72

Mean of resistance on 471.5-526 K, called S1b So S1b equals 8.08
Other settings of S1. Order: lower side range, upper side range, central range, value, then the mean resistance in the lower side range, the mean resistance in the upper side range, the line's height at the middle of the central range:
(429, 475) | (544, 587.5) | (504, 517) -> 0.229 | 9.29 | 7.59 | 8.42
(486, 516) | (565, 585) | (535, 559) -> 0.038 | 8.26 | 7.72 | 7.93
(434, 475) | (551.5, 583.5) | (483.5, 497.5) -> -0.066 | 9.25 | 7.55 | 8.71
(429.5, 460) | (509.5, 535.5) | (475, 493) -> -0.212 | 9.07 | 6.42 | 7.73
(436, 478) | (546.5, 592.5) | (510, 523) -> 0.422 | 9.23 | 7.6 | 8.37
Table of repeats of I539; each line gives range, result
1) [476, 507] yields 7.866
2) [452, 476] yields 8.637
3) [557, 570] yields 6.601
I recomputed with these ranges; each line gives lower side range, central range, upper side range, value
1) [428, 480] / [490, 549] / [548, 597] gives 5.8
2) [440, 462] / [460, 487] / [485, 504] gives -1.7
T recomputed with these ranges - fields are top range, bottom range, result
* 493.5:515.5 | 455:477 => 0.85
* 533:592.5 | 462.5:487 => 0.80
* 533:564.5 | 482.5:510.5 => 0.86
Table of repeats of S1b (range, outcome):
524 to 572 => 7.52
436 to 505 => 9.26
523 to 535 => 7.11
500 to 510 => 8.18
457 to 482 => 9.56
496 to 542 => 7.3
